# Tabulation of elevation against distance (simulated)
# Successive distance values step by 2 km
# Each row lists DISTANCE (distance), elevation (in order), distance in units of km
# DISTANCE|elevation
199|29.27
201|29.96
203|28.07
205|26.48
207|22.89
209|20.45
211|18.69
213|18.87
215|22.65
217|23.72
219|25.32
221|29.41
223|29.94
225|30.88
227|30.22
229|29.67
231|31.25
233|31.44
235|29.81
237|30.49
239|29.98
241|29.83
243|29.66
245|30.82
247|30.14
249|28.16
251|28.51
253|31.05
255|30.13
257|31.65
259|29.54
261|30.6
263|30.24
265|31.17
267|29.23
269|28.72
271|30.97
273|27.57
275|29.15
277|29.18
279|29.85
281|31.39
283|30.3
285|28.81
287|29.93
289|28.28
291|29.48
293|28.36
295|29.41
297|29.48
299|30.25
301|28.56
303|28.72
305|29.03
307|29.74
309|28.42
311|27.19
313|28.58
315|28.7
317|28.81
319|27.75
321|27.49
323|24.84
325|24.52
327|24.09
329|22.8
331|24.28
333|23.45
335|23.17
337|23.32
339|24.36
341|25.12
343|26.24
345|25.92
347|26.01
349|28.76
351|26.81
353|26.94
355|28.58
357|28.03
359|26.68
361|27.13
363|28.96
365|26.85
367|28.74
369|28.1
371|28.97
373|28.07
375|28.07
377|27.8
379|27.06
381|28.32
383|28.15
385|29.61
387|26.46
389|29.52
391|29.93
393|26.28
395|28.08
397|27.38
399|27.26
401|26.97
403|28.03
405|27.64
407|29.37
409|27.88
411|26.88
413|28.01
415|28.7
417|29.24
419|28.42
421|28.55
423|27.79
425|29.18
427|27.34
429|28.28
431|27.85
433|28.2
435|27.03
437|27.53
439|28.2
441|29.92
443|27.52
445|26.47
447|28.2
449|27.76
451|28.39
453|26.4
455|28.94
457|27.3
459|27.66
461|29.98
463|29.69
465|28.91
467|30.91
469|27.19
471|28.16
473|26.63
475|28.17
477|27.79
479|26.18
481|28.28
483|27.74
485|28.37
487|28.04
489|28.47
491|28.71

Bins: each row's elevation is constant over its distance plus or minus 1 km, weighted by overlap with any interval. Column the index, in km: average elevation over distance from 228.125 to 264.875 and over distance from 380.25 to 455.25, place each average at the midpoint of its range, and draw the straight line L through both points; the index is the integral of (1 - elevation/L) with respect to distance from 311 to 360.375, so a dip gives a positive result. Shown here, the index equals 5.1 km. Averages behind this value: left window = 30.2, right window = 28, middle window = 26.1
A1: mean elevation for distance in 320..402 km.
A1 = 26.8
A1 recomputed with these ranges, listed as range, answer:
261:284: 29.8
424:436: 28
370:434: 28.1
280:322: 29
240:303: 29.7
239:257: 29.9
